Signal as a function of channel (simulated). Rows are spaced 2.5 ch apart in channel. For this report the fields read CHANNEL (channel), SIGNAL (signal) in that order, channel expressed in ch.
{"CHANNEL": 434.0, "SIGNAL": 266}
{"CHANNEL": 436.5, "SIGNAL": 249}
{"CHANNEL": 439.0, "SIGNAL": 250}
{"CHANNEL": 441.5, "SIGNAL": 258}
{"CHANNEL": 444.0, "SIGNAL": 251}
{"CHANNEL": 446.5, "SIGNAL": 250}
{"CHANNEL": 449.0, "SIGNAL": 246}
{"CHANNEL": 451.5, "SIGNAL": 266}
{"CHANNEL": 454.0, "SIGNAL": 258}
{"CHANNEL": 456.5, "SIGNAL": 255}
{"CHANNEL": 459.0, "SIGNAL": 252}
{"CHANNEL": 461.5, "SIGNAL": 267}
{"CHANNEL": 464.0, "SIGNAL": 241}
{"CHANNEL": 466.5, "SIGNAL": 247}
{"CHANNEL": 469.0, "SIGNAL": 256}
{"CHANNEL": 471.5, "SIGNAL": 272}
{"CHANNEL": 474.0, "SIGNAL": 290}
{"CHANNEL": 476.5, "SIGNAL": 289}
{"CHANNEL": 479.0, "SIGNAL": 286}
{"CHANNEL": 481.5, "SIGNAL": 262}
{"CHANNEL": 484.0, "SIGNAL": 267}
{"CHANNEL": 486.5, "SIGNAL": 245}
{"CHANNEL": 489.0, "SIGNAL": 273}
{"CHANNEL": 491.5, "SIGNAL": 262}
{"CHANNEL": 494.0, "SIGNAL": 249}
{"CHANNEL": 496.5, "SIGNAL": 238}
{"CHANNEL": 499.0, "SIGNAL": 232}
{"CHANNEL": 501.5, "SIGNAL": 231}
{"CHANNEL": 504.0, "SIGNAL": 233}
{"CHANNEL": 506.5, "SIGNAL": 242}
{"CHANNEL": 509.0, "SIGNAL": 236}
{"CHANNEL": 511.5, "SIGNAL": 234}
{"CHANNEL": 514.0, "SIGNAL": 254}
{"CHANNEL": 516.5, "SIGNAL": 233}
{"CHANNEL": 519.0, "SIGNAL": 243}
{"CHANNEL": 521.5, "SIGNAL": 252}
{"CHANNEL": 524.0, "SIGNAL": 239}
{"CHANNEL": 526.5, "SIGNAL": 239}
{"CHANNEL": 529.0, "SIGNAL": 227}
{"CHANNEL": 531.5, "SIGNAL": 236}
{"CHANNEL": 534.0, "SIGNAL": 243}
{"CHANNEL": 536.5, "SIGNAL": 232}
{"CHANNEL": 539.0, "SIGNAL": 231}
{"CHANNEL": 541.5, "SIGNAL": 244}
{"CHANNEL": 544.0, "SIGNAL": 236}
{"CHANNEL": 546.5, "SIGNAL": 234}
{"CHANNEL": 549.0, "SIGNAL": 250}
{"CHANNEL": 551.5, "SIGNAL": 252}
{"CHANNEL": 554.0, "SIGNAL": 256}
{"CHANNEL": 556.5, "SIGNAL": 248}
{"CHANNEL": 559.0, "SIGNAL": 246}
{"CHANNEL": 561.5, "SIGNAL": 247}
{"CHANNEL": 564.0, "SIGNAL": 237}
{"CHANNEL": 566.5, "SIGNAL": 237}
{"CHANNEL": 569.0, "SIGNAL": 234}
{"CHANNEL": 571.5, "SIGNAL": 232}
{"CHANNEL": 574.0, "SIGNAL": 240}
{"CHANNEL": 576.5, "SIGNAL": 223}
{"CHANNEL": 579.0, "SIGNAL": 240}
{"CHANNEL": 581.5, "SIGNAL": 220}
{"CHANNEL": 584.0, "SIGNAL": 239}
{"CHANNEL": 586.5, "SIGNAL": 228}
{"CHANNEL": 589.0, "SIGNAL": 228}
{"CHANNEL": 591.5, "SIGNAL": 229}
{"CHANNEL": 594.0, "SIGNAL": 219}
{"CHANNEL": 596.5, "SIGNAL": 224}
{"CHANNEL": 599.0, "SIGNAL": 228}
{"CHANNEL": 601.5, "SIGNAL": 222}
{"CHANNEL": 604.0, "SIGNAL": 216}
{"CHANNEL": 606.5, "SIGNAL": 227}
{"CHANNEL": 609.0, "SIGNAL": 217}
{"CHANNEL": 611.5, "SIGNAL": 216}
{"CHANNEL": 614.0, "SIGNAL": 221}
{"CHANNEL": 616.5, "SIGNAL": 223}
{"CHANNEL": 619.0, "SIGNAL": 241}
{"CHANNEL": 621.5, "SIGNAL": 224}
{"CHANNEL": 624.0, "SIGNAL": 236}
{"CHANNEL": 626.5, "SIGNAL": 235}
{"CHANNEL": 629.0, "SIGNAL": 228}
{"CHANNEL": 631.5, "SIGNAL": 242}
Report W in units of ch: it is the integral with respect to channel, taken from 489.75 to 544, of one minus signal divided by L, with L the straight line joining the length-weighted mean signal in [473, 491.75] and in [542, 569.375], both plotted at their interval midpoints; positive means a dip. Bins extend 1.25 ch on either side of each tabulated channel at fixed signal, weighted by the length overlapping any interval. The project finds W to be 4.0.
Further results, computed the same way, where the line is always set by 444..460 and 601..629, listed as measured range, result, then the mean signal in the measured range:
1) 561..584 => -0.1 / 234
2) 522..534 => 0.2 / 237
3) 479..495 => -0.9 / 262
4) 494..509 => 0.6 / 236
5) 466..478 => -1.0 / 273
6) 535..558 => -0.5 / 243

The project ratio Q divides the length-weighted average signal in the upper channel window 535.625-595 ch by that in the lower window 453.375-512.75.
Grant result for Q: 0.93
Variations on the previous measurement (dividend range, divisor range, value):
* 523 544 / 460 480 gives 0.88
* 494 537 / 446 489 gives 0.91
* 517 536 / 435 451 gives 0.95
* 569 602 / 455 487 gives 0.87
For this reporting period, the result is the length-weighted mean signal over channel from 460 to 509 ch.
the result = 256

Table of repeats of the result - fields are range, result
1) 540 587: 239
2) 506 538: 239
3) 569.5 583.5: 232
